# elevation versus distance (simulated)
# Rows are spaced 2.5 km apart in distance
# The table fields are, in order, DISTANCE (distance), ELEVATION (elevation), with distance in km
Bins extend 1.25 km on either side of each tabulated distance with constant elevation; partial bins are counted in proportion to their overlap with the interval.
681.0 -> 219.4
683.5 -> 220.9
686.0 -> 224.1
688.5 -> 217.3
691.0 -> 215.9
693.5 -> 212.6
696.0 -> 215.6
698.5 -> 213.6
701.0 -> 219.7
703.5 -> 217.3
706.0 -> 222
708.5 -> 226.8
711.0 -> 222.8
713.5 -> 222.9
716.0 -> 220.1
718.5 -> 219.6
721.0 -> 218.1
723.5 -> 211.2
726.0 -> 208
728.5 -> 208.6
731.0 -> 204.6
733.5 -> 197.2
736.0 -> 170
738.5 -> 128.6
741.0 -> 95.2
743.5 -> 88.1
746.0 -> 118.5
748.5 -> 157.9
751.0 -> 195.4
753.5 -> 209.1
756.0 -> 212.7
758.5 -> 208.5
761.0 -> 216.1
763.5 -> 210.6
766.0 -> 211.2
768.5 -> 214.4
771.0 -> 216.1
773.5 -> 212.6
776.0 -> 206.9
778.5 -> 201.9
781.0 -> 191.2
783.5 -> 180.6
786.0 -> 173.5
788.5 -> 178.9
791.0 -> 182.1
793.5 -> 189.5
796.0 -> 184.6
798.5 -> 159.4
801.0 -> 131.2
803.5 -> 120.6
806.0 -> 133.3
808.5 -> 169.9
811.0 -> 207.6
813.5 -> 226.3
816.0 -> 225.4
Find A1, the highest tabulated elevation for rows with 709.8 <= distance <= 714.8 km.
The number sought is 222.9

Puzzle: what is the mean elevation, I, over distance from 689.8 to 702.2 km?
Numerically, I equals 215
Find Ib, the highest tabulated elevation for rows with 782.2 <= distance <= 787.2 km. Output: 180.6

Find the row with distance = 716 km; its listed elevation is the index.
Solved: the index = 220.1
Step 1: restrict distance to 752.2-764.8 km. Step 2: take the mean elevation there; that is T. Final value 211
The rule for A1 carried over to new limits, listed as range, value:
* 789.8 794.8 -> 189.5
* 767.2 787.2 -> 216.1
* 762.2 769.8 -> 214.4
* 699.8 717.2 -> 226.8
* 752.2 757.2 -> 212.7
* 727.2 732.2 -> 208.6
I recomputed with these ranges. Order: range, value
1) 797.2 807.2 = 136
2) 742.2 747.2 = 103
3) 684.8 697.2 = 217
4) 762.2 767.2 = 211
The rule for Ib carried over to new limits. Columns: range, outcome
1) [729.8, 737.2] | 204.6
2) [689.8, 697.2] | 215.9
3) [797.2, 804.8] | 159.4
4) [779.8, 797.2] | 191.2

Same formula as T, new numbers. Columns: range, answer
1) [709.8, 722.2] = 221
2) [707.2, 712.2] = 225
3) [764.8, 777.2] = 212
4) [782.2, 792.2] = 179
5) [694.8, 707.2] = 218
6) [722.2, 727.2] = 210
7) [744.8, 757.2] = 179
